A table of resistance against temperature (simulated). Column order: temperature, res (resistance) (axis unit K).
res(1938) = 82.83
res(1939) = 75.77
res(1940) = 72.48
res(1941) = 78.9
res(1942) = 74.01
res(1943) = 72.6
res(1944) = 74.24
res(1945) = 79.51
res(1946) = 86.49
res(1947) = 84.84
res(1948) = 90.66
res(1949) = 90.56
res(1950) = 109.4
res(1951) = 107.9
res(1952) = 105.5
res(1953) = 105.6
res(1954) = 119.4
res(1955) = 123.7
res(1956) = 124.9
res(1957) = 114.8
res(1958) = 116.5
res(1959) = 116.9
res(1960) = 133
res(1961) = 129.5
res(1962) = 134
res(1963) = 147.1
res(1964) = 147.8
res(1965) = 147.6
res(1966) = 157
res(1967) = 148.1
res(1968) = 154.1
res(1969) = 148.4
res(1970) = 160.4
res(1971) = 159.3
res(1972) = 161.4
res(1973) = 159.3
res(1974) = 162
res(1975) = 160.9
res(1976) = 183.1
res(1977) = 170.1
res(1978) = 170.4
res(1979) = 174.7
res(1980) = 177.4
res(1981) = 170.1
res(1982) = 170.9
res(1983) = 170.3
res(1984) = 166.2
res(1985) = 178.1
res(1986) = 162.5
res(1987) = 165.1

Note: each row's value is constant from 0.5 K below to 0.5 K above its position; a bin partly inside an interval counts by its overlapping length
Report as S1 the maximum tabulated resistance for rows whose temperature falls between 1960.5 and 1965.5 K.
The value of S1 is 147.8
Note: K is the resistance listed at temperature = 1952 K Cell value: 105.5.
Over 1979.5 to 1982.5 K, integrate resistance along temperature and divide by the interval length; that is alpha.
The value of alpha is 173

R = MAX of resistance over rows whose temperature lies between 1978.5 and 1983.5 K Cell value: 177.4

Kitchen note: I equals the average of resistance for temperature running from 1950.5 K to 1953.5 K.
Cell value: 106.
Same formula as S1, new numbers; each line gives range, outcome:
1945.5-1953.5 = 109.4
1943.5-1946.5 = 86.49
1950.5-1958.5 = 124.9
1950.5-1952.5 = 107.9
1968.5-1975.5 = 162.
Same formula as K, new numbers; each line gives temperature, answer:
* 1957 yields 114.8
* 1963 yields 147.1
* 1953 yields 105.6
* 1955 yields 123.7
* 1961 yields 129.5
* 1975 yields 160.9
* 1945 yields 79.51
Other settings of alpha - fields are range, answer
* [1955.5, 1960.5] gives 121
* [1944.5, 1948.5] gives 85.4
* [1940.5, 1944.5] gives 74.9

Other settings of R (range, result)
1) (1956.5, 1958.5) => 116.5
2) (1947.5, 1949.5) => 90.66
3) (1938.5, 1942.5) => 78.9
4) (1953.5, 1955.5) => 123.7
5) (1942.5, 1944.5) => 74.24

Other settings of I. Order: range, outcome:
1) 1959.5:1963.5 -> 136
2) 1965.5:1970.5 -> 154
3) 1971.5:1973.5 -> 160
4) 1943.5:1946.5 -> 80.1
